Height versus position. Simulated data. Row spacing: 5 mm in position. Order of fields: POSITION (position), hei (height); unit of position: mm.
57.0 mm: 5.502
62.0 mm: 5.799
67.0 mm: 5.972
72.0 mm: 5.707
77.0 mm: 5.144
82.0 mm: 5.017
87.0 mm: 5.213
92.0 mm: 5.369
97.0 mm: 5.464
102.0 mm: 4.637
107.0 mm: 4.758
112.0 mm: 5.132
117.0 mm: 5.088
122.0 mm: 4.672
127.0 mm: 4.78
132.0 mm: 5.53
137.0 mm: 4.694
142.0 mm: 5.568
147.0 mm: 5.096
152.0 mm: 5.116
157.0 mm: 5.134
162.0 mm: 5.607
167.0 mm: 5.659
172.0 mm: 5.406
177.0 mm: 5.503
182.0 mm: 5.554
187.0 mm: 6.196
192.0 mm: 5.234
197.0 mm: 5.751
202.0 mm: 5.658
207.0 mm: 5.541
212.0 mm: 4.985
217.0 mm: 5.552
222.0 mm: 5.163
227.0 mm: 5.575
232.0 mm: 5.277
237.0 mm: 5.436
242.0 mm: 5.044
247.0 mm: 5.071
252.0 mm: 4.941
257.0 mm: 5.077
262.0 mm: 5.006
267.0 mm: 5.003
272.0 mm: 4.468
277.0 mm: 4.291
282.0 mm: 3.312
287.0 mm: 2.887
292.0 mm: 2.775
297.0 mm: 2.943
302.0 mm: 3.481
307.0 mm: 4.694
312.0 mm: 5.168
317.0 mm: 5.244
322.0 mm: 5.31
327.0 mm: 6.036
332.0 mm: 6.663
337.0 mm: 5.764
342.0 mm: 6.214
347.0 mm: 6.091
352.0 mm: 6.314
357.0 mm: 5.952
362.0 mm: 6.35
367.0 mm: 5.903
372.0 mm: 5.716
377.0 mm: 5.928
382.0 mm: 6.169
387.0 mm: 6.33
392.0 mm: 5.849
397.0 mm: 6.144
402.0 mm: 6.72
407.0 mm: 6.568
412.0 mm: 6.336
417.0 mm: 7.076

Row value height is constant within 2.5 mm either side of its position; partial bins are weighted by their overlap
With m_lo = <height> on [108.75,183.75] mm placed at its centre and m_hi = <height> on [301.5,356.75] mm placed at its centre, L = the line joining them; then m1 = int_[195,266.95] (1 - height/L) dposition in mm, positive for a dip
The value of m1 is 1.81 mm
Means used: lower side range 5.23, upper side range 5.63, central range 5.28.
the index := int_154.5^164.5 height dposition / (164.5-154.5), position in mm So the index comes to 5.37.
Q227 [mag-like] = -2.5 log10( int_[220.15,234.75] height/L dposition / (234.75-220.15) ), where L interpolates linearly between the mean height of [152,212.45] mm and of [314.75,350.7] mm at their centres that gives 0.06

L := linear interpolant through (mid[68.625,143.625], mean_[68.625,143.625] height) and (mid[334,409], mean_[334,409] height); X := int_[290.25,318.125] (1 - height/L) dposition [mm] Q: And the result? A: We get 8.8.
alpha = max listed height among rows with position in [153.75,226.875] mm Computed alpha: 6.196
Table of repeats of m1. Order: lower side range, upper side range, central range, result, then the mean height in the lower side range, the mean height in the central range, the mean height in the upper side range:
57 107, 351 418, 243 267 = 3.4 mm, 5.35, 5.02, 6.22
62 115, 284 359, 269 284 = 2.9 mm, 5.27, 4.08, 5.02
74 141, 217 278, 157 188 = -3.2 mm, 5.06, 5.59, 5.07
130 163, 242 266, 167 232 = -4.8 mm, 5.23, 5.51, 5.02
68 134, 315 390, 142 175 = -0.2 mm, 5.13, 5.36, 6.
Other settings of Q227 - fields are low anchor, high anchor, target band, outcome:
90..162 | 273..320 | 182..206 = -0.23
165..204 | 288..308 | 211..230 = -0.10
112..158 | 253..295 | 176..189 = -0.21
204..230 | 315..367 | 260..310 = 0.42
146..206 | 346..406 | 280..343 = 0.27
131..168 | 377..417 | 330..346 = -0.02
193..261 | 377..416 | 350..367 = -0.01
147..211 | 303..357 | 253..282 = 0.20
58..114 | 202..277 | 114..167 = 0.02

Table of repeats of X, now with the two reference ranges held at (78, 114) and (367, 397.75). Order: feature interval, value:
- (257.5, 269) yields 1.24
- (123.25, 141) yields 0.60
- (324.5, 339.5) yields -0.80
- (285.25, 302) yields 8.09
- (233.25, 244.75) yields 0.63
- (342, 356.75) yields -0.67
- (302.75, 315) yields 2.20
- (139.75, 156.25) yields 0.03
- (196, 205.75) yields -0.46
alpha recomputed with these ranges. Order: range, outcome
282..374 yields 6.663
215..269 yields 5.575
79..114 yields 5.464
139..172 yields 5.659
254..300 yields 5.077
